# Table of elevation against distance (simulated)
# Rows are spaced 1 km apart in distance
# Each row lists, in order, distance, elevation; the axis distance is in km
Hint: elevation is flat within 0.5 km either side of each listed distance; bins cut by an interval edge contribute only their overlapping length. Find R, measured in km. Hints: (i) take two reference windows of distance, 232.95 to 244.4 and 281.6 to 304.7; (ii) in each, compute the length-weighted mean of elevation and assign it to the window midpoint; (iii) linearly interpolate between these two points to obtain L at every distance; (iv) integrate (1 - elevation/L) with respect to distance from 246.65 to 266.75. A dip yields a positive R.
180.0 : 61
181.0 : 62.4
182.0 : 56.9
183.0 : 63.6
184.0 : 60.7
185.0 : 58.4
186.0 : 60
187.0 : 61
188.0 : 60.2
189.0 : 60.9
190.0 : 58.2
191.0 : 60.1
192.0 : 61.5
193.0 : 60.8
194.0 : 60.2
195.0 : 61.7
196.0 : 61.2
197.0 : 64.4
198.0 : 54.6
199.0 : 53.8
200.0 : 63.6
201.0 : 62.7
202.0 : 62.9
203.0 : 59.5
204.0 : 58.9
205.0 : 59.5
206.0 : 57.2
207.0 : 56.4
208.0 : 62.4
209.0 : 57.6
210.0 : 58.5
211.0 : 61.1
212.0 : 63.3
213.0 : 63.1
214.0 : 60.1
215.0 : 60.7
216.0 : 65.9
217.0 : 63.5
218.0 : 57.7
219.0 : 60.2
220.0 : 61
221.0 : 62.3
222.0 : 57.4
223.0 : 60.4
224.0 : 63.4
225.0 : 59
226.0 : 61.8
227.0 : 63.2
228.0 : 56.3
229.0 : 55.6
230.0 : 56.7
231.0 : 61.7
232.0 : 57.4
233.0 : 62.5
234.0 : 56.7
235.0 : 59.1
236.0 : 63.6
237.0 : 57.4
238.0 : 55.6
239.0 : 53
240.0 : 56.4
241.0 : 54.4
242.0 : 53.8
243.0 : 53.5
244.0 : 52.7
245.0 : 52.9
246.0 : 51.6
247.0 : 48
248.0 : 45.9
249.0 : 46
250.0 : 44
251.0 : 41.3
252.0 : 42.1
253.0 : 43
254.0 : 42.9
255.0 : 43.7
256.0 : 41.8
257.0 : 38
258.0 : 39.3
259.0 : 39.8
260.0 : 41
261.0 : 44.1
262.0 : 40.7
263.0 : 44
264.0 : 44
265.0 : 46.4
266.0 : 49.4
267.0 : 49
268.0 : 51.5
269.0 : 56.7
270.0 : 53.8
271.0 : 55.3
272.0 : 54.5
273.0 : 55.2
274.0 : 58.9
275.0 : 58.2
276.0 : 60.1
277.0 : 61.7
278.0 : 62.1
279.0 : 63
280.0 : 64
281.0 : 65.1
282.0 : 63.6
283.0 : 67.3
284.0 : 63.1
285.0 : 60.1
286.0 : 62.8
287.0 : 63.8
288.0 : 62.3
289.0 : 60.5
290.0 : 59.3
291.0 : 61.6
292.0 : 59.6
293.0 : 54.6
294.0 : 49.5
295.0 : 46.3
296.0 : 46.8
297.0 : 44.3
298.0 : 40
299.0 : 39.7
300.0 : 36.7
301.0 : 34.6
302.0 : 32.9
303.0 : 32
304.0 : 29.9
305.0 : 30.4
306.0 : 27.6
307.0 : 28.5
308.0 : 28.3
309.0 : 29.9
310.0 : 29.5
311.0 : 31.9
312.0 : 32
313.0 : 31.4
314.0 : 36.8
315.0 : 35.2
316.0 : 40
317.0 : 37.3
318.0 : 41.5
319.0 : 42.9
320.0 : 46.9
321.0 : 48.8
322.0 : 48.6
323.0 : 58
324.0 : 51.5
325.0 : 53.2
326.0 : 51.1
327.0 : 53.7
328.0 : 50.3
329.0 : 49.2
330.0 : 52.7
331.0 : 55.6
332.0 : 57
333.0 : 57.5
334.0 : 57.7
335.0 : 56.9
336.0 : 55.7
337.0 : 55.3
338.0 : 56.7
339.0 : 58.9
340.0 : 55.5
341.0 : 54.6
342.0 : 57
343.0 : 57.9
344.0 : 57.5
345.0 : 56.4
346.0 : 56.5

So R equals 4.12 km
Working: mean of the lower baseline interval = 56.4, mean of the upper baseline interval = 50.7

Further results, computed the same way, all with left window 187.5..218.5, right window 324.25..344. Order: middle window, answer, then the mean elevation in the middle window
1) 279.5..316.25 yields 7.25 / 45.5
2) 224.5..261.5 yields 4.78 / 51.2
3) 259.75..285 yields 1.05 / 55.1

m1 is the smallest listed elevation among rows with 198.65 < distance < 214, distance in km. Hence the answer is 53.8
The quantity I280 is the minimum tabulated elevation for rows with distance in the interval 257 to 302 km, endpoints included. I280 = 32.9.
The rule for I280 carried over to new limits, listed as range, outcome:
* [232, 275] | 38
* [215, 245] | 52.7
